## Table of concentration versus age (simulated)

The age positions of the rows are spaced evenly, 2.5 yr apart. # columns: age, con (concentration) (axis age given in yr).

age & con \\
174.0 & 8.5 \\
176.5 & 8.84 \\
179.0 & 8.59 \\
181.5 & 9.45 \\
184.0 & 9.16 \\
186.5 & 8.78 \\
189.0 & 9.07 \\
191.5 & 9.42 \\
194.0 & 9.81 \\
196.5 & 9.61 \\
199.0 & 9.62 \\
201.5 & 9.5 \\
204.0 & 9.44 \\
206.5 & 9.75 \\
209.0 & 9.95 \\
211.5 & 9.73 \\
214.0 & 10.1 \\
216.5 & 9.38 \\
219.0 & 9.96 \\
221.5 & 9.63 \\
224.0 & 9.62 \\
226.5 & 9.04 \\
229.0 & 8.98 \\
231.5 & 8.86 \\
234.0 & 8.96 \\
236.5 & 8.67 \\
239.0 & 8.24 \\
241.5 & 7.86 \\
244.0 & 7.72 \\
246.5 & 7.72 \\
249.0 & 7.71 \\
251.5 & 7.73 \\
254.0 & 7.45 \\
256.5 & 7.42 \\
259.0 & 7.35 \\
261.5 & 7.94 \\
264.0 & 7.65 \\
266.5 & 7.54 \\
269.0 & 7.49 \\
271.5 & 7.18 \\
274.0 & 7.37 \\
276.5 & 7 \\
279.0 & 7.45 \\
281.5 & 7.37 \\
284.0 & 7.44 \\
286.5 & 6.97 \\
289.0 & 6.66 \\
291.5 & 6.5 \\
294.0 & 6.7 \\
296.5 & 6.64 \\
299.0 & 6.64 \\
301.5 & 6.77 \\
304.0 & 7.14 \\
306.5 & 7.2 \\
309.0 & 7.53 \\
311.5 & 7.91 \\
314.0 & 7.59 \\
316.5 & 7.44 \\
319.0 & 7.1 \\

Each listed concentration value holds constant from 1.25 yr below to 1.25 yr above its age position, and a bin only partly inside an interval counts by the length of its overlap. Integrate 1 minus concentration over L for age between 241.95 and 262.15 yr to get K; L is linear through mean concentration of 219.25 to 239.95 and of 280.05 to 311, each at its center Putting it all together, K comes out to 1.7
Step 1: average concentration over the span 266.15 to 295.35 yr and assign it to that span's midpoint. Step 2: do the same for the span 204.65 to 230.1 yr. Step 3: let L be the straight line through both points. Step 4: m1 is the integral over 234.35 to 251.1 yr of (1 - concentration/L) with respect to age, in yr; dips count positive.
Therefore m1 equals 1.16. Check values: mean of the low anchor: 9.61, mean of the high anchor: 7.13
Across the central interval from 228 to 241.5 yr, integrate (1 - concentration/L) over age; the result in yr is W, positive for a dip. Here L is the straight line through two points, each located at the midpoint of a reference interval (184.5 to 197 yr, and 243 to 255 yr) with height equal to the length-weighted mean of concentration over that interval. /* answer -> -1.0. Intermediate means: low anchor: 9.31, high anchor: 7.67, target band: 8.66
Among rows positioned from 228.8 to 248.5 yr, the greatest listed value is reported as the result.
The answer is 8.98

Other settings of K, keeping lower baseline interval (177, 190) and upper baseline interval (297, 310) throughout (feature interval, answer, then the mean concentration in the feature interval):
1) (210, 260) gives -2.8 yr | 8.62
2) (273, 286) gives 0.2 yr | 7.3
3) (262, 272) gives 0.1 yr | 7.52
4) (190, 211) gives -2.2 yr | 9.63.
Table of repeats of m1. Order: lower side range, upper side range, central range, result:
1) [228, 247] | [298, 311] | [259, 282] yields 0.96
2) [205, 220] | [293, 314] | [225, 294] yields 5.83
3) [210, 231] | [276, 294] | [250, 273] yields 1.19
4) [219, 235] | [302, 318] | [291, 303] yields 1.62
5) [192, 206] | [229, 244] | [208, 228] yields -1.39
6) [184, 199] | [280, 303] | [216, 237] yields -1.90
